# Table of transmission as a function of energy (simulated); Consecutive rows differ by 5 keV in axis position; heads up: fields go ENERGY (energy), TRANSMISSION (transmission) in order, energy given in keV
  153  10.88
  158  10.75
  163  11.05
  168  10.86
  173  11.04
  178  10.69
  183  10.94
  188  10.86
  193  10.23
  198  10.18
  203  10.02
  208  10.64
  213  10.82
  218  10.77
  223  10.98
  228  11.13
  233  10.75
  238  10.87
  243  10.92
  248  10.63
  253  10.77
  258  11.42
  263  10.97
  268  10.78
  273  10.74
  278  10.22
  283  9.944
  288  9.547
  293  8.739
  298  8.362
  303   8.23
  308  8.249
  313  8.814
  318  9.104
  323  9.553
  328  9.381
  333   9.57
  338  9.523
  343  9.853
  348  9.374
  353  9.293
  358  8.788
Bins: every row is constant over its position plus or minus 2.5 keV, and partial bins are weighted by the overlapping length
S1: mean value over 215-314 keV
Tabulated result 10.2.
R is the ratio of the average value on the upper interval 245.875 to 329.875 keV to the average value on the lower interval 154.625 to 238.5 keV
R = 0.91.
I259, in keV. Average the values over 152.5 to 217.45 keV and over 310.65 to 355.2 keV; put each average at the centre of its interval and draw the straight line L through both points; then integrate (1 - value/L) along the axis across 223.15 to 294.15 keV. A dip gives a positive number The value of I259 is -3.79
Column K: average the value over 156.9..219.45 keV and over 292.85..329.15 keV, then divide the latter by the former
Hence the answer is 0.82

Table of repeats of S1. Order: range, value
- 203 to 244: 10.8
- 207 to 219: 10.8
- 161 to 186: 10.9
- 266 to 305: 9.57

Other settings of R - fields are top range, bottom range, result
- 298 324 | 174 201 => 0.82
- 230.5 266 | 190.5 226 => 1.04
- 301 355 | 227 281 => 0.85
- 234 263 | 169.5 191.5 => 1.01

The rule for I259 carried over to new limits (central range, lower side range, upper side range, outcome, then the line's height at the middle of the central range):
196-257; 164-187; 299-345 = -2.8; 10.3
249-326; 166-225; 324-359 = 1.5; 9.89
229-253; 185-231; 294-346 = -1.5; 10.2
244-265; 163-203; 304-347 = -2.1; 9.94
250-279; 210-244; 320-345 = -1.2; 10.4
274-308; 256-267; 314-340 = 3.9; 10.3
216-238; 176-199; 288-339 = -1.8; 10.1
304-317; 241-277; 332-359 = 1.9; 10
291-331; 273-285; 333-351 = 4.3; 9.89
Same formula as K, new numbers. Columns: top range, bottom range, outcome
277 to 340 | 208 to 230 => 0.84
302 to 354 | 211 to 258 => 0.85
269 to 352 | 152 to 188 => 0.86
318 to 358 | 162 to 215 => 0.89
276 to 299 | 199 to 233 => 0.88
